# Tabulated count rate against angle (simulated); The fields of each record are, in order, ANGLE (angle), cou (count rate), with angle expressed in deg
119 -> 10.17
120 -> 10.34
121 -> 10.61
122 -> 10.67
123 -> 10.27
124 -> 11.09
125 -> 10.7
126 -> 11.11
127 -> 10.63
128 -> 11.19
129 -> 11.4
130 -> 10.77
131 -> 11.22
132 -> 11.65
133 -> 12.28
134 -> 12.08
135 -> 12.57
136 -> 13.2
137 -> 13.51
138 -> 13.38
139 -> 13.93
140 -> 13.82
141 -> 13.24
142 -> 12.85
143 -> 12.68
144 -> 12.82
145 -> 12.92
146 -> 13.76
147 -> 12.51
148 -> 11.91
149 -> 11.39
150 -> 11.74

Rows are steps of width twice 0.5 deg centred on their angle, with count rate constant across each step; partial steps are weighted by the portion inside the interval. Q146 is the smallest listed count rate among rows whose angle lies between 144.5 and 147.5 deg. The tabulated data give 12.51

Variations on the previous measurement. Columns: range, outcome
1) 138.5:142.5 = 12.85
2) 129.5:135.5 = 10.77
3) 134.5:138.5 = 12.57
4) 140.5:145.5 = 12.68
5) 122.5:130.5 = 10.27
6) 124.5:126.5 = 10.7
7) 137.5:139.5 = 13.38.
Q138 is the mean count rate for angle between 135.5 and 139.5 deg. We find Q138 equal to 13.5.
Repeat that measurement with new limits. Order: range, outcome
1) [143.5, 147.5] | 13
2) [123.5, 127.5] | 10.9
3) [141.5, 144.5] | 12.8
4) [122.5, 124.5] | 10.7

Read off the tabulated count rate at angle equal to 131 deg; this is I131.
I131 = 11.22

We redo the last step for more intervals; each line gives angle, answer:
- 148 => 11.91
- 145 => 12.92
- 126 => 11.11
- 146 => 13.76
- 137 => 13.51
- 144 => 12.82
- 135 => 12.57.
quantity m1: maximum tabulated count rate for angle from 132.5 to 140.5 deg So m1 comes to 13.93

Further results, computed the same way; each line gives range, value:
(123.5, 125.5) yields 11.09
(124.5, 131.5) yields 11.4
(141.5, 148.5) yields 13.76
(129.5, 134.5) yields 12.28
